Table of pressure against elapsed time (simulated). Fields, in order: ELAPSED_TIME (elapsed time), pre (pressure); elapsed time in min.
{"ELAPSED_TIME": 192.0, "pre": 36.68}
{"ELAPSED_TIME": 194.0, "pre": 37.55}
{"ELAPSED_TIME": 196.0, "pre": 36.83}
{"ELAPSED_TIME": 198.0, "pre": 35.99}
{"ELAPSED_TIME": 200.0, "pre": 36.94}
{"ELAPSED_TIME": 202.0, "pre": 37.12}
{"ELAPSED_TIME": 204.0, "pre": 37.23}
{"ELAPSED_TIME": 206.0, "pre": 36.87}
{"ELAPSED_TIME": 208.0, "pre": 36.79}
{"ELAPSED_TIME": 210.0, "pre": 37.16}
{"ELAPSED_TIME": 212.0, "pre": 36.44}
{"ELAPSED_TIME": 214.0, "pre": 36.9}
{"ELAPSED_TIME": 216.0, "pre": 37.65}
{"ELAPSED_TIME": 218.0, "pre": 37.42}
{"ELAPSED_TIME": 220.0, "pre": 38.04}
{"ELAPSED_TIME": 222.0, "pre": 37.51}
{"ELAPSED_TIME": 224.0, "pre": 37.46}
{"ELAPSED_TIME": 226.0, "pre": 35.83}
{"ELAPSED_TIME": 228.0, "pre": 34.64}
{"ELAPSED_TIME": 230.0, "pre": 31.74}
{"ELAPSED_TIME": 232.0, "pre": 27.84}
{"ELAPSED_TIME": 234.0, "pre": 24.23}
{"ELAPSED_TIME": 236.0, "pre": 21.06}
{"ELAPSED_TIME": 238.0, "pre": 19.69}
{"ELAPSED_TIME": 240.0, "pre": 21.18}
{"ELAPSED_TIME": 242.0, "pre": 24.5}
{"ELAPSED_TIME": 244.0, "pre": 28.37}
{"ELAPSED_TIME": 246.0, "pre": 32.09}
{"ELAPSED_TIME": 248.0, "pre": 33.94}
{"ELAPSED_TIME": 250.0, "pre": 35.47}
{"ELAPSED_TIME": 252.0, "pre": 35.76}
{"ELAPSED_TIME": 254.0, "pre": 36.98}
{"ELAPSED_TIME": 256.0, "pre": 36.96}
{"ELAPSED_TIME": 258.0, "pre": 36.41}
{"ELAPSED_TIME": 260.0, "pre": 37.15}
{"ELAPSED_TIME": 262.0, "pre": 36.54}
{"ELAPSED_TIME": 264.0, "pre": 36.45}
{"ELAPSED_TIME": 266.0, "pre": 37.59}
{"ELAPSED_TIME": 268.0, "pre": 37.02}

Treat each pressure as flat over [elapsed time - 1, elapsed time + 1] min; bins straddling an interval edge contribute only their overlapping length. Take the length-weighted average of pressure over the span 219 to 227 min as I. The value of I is 37.2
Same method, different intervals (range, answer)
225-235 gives 30.9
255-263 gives 36.8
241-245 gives 26.4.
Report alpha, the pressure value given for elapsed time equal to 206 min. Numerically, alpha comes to 36.87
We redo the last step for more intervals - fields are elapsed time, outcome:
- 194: 37.55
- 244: 28.37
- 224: 37.46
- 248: 33.94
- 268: 37.02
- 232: 27.84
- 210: 37.16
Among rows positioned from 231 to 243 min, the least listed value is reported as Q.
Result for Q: 19.69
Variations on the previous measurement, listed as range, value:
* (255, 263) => 36.41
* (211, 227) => 35.83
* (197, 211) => 35.99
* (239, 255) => 21.18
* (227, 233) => 27.84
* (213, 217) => 36.9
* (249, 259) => 35.47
